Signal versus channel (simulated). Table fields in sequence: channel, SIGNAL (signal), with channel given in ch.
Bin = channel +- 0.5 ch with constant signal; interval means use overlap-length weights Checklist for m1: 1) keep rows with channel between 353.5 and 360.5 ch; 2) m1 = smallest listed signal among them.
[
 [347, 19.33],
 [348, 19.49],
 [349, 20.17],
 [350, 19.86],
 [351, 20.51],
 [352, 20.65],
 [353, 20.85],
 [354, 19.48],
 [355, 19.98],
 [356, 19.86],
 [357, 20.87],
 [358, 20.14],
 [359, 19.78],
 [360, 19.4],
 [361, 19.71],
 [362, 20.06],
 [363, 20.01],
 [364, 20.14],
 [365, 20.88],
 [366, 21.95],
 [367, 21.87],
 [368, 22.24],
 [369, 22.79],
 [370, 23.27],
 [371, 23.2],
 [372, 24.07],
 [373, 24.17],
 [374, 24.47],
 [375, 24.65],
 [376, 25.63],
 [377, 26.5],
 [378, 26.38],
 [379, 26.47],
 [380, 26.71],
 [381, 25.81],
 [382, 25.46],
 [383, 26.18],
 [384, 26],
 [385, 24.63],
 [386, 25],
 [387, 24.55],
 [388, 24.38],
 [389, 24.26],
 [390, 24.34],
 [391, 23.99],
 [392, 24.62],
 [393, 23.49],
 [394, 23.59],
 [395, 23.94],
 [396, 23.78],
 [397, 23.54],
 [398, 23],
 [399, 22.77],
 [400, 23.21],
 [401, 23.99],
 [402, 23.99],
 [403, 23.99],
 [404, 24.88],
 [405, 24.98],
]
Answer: 19.4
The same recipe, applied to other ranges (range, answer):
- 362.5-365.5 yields 20.01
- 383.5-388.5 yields 24.38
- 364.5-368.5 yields 20.88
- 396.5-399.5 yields 22.77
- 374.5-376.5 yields 24.65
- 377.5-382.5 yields 25.46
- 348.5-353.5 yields 19.86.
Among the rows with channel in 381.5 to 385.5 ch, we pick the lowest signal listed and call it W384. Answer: 24.63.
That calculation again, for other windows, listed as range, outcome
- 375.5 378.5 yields 25.63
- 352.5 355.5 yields 19.48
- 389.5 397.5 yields 23.49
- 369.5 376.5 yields 23.2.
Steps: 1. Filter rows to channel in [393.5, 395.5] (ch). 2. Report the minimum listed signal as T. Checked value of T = 23.59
